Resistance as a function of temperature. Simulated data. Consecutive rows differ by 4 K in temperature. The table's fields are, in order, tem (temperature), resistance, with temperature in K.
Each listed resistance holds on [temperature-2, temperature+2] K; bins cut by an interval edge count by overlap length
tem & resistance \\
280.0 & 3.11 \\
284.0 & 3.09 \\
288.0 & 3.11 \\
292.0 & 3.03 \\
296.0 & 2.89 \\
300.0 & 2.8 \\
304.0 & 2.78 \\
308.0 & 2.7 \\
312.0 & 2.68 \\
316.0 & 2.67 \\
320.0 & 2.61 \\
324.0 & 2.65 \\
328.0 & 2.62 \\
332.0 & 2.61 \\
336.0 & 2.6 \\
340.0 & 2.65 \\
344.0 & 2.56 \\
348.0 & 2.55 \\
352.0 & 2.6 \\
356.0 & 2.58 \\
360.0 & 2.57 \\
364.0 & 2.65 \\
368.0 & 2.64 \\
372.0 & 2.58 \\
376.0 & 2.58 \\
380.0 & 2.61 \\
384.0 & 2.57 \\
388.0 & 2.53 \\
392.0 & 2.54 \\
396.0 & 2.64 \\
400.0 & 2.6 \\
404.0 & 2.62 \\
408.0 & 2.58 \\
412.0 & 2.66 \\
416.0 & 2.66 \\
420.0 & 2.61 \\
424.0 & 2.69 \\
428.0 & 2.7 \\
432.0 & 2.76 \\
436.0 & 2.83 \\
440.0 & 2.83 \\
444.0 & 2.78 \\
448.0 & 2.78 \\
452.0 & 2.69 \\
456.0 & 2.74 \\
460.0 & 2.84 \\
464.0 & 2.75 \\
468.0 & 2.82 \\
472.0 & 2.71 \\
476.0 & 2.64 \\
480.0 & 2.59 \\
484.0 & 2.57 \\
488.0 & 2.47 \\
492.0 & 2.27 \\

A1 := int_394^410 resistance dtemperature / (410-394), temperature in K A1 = 2.61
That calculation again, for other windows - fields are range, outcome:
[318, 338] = 2.62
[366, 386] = 2.6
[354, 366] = 2.6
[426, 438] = 2.76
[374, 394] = 2.57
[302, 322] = 2.69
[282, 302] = 2.98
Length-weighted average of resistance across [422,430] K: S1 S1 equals 2.7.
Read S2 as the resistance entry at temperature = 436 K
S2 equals 2.83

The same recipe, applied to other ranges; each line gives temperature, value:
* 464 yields 2.75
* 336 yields 2.6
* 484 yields 2.57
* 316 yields 2.67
